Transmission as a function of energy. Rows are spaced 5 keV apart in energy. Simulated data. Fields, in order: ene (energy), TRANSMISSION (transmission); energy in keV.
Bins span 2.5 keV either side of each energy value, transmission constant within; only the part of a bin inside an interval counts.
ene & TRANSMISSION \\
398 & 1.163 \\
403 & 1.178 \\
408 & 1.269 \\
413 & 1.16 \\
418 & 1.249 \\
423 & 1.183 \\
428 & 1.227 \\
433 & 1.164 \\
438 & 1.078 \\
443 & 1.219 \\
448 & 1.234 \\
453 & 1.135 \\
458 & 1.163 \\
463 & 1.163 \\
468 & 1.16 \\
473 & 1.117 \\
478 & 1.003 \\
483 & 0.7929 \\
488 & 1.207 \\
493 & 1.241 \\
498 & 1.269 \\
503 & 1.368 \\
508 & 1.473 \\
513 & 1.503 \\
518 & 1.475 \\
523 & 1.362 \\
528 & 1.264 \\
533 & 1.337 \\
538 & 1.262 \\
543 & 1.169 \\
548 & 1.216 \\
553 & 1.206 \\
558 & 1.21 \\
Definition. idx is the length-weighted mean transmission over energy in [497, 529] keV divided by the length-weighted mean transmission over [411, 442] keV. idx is 1.2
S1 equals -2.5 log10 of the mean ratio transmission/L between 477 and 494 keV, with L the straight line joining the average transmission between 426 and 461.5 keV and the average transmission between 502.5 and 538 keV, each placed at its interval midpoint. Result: 0.23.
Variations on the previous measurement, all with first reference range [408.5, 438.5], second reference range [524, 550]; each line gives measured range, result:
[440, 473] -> 0.03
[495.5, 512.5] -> -0.12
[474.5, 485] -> 0.30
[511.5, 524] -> -0.17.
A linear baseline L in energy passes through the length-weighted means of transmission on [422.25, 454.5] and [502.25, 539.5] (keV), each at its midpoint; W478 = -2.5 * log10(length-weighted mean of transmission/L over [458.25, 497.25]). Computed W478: 0.15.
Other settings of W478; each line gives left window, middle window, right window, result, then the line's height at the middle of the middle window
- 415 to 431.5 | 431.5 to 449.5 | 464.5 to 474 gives 0.016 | 1.19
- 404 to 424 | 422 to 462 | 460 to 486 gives -0.035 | 1.14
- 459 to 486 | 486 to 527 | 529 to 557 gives -0.187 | 1.14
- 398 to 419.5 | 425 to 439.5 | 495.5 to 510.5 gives 0.076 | 1.25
